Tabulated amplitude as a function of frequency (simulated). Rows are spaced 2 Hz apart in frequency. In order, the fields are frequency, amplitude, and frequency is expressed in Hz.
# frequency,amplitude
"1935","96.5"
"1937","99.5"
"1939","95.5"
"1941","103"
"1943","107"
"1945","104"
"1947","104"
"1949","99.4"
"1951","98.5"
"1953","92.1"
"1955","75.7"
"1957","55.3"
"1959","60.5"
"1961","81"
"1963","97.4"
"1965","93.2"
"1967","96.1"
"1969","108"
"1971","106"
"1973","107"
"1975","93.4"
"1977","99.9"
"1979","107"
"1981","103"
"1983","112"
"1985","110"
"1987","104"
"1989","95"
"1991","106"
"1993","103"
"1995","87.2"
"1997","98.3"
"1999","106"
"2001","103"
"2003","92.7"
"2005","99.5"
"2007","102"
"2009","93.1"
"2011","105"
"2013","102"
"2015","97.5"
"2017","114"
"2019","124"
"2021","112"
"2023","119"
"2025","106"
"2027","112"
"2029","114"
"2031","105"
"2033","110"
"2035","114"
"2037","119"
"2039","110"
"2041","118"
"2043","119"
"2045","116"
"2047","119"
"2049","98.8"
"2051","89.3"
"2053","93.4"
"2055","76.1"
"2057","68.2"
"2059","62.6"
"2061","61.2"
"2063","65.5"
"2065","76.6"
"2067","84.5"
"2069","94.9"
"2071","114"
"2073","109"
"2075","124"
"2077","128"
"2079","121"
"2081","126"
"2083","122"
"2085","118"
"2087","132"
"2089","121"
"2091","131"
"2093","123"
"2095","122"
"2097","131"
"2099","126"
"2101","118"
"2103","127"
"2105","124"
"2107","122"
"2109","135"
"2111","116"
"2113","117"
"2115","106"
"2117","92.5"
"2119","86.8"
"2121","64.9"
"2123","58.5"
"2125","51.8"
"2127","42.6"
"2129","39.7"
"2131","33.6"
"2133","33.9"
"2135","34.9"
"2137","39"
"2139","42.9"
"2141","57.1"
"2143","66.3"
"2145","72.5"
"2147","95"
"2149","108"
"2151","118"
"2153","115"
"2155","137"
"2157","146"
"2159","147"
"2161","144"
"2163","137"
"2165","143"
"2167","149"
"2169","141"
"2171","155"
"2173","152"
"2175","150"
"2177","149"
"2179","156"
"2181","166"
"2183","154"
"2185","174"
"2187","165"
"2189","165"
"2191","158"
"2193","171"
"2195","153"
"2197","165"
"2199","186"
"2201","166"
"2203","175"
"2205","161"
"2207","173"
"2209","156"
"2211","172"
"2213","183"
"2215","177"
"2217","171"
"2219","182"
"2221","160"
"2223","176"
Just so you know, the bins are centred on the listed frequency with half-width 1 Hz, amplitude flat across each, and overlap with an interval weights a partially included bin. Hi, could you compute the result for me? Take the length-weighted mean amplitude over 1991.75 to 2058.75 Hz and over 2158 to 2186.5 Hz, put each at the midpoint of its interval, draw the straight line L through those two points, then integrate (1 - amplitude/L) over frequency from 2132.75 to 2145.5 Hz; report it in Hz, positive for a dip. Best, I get 8.3 Hz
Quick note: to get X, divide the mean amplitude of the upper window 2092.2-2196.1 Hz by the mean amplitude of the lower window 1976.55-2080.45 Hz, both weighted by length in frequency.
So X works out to 1.11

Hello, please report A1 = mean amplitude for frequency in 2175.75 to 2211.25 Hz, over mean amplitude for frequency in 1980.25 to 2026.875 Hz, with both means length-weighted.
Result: 1.6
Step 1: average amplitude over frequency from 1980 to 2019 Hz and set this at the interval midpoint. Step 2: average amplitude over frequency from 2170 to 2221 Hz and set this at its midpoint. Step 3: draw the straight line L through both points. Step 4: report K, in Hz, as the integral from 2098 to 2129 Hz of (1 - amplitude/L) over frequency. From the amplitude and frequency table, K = 9.2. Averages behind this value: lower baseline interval 102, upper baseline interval 165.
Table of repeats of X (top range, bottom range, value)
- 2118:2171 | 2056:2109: 0.82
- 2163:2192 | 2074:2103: 1.24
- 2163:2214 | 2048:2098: 1.55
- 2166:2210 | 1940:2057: 1.59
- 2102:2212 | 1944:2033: 1.21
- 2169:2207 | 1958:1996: 1.65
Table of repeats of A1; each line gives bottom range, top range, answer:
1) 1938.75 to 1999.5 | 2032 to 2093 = 1.08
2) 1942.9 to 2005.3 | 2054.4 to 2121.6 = 1.11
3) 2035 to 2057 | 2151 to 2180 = 1.37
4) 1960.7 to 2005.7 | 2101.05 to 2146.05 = 0.76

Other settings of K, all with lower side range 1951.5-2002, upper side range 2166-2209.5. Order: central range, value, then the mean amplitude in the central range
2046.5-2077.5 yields 8.1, 90.5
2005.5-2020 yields 0.3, 105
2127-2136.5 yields 7.1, 36.5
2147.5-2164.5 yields 2.3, 131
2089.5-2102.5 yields 0.7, 125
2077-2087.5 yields 0.4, 124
